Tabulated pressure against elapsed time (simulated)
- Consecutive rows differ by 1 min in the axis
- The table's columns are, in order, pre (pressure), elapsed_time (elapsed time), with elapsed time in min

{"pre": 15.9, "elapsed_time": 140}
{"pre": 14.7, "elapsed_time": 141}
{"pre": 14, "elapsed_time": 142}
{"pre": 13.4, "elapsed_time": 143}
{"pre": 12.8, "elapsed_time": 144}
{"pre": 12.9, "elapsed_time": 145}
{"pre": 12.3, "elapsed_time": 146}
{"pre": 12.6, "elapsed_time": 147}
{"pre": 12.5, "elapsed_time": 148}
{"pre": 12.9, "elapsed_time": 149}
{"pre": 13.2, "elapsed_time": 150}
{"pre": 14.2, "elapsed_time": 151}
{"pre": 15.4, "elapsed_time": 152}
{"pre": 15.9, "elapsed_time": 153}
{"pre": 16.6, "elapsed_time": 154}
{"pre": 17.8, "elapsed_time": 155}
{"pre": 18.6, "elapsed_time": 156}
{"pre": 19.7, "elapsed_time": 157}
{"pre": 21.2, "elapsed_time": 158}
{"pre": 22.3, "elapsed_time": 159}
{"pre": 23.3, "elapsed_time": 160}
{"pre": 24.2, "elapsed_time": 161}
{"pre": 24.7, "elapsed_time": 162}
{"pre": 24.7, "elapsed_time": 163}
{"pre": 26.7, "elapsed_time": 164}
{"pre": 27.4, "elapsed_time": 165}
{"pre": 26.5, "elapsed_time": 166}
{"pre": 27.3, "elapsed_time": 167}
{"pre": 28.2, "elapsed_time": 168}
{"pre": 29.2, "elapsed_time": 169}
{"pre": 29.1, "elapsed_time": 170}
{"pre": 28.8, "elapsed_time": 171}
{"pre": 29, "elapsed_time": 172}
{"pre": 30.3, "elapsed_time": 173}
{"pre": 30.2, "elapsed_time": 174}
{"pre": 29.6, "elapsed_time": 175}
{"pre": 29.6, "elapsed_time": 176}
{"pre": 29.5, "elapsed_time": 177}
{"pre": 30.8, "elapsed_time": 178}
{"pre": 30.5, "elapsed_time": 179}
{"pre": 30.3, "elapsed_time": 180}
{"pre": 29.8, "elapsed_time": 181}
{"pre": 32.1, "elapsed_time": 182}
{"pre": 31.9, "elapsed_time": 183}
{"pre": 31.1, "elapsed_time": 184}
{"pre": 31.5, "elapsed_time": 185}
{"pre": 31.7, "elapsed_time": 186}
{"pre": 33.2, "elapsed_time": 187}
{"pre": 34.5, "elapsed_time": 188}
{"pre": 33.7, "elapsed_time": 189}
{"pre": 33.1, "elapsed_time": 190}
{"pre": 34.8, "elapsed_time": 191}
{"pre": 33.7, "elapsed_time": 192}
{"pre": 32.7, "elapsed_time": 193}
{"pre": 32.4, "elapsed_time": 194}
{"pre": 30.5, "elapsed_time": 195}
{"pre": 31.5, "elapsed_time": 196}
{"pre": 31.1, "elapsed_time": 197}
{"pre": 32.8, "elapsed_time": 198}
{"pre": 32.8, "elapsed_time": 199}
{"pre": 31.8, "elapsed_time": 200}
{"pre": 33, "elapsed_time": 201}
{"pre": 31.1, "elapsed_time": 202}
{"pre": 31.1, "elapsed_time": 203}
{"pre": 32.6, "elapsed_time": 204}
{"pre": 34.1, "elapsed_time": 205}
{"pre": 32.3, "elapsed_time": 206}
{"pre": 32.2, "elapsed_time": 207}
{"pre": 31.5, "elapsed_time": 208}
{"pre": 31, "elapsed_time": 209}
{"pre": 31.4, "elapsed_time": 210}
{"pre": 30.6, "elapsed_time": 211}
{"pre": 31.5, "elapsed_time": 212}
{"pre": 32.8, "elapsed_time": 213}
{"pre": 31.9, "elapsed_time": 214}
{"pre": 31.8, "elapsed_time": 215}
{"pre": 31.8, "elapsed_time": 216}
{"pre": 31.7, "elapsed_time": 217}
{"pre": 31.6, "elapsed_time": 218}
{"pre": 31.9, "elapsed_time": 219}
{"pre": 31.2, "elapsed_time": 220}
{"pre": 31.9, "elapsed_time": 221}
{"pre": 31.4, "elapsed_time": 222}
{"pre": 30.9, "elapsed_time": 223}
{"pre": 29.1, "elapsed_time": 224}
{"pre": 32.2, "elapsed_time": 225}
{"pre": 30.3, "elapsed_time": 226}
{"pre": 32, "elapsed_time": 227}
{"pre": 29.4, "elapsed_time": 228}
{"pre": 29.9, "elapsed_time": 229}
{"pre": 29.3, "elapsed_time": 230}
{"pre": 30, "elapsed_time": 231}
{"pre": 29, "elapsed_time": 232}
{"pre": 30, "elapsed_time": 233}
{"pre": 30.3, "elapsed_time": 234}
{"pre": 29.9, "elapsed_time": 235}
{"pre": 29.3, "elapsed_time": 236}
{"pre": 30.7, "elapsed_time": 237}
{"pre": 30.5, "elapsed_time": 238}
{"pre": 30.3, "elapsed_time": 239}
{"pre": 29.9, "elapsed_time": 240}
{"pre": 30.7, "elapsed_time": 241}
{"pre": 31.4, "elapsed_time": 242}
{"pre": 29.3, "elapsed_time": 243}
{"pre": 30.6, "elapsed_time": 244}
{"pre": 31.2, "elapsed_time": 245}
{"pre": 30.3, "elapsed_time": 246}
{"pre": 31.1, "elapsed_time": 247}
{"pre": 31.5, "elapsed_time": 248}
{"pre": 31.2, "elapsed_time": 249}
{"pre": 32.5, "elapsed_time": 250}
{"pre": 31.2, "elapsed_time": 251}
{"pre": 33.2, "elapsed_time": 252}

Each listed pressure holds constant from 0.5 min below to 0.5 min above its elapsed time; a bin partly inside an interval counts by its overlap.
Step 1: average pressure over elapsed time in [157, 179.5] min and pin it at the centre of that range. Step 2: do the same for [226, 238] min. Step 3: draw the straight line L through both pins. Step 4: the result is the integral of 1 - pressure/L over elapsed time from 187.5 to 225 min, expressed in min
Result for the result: -4.1 min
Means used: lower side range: 27.2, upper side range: 30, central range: 32.1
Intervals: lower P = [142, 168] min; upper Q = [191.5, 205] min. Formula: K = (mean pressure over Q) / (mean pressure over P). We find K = 1.71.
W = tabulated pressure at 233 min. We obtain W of 30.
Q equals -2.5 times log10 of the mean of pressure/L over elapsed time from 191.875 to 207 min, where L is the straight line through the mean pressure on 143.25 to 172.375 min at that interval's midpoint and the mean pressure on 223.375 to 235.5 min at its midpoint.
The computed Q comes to -0.23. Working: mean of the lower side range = 20.6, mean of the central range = 32.2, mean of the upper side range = 30.1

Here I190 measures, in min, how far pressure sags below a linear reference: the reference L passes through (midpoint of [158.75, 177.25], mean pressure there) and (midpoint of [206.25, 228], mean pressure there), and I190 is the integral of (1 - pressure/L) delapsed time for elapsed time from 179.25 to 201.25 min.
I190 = -2.3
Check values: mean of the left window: 27.4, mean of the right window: 31.4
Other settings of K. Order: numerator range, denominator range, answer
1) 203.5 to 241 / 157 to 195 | 1.06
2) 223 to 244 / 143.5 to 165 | 1.67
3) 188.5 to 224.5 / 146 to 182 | 1.35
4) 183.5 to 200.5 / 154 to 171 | 1.34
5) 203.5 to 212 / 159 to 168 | 1.25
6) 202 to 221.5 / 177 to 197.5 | 0.99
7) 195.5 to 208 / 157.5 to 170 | 1.26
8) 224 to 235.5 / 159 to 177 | 1.10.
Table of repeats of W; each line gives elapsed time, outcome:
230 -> 29.3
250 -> 32.5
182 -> 32.1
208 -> 31.5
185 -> 31.5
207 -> 32.2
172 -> 29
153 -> 15.9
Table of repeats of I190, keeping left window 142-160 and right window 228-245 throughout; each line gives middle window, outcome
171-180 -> -4.6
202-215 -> -3.3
